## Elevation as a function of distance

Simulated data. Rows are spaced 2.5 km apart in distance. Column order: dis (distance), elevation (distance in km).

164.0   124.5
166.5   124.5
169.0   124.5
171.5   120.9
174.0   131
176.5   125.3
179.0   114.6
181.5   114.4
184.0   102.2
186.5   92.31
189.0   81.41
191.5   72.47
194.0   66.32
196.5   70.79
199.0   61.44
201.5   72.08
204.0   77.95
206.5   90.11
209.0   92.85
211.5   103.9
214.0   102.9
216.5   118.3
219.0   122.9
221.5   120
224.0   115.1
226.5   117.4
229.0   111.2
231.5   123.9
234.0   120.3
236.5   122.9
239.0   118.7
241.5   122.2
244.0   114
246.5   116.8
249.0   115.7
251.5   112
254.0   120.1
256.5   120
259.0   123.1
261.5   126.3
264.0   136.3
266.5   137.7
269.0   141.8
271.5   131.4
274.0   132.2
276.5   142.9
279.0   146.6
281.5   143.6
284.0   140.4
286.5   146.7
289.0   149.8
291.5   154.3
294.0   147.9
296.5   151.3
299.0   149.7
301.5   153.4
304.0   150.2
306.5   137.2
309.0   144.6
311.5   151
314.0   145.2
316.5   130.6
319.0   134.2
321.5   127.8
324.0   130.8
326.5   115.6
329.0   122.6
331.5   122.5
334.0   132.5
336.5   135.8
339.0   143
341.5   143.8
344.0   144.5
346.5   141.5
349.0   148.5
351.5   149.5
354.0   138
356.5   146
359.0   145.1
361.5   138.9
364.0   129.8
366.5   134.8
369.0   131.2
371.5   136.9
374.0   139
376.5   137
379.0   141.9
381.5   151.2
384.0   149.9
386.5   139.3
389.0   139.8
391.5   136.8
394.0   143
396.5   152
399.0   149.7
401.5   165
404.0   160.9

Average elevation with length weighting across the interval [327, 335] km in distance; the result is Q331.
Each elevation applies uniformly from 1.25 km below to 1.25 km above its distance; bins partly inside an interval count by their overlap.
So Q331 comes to 125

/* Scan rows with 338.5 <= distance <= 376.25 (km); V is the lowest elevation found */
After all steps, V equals 129.8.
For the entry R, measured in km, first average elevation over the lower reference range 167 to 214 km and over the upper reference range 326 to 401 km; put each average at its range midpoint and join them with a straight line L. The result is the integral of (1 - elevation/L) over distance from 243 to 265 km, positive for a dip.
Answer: -1.6 km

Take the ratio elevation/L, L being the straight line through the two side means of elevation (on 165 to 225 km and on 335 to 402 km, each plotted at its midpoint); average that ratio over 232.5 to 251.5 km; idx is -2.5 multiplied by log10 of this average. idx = -0.06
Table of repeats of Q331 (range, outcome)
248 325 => 138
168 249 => 105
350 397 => 141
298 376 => 138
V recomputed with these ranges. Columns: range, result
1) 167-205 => 61.44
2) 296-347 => 115.6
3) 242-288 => 112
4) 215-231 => 111.2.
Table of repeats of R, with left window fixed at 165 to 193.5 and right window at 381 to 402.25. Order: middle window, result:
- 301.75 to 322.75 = -1.3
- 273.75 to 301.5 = -4.1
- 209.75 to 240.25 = 0.2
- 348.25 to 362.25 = -0.4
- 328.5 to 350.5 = -0.1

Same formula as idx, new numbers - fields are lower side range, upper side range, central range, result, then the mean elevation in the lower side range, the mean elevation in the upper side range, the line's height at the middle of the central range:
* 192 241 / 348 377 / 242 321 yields -0.16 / 101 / 140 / 118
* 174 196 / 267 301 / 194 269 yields 0.09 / 97.2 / 145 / 119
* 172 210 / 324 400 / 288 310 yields -0.22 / 91.6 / 139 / 122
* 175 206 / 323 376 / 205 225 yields -0.13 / 88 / 137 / 95.5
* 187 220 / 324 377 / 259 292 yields -0.25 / 87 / 137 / 111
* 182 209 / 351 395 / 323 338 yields -0.01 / 80.4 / 140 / 126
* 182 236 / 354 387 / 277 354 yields -0.13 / 97.5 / 140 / 126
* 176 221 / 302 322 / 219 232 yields -0.13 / 93.4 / 141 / 105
